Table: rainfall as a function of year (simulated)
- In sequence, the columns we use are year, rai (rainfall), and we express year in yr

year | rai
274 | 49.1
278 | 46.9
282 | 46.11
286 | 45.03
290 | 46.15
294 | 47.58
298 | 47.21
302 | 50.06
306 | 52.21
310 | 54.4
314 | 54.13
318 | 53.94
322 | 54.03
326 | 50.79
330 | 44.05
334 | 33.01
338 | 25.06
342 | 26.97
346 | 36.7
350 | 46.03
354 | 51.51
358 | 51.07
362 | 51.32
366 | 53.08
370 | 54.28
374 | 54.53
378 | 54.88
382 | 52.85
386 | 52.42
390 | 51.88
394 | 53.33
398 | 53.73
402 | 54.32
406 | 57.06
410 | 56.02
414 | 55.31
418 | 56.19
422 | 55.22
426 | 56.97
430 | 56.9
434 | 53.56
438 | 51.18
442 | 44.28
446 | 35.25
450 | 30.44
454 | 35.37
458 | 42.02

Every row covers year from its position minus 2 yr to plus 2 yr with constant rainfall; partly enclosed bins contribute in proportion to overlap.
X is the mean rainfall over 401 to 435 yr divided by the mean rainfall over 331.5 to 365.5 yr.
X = 1.37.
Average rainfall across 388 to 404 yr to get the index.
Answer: 53.3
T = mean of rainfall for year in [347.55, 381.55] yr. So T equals 51.9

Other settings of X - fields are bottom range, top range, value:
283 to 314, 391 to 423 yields 1.12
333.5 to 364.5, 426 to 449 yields 1.18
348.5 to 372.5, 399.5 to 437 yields 1.08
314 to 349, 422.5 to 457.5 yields 1.10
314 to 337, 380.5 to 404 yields 1.13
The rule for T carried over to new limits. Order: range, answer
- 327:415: 48.6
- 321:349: 38.4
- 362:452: 52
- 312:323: 54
